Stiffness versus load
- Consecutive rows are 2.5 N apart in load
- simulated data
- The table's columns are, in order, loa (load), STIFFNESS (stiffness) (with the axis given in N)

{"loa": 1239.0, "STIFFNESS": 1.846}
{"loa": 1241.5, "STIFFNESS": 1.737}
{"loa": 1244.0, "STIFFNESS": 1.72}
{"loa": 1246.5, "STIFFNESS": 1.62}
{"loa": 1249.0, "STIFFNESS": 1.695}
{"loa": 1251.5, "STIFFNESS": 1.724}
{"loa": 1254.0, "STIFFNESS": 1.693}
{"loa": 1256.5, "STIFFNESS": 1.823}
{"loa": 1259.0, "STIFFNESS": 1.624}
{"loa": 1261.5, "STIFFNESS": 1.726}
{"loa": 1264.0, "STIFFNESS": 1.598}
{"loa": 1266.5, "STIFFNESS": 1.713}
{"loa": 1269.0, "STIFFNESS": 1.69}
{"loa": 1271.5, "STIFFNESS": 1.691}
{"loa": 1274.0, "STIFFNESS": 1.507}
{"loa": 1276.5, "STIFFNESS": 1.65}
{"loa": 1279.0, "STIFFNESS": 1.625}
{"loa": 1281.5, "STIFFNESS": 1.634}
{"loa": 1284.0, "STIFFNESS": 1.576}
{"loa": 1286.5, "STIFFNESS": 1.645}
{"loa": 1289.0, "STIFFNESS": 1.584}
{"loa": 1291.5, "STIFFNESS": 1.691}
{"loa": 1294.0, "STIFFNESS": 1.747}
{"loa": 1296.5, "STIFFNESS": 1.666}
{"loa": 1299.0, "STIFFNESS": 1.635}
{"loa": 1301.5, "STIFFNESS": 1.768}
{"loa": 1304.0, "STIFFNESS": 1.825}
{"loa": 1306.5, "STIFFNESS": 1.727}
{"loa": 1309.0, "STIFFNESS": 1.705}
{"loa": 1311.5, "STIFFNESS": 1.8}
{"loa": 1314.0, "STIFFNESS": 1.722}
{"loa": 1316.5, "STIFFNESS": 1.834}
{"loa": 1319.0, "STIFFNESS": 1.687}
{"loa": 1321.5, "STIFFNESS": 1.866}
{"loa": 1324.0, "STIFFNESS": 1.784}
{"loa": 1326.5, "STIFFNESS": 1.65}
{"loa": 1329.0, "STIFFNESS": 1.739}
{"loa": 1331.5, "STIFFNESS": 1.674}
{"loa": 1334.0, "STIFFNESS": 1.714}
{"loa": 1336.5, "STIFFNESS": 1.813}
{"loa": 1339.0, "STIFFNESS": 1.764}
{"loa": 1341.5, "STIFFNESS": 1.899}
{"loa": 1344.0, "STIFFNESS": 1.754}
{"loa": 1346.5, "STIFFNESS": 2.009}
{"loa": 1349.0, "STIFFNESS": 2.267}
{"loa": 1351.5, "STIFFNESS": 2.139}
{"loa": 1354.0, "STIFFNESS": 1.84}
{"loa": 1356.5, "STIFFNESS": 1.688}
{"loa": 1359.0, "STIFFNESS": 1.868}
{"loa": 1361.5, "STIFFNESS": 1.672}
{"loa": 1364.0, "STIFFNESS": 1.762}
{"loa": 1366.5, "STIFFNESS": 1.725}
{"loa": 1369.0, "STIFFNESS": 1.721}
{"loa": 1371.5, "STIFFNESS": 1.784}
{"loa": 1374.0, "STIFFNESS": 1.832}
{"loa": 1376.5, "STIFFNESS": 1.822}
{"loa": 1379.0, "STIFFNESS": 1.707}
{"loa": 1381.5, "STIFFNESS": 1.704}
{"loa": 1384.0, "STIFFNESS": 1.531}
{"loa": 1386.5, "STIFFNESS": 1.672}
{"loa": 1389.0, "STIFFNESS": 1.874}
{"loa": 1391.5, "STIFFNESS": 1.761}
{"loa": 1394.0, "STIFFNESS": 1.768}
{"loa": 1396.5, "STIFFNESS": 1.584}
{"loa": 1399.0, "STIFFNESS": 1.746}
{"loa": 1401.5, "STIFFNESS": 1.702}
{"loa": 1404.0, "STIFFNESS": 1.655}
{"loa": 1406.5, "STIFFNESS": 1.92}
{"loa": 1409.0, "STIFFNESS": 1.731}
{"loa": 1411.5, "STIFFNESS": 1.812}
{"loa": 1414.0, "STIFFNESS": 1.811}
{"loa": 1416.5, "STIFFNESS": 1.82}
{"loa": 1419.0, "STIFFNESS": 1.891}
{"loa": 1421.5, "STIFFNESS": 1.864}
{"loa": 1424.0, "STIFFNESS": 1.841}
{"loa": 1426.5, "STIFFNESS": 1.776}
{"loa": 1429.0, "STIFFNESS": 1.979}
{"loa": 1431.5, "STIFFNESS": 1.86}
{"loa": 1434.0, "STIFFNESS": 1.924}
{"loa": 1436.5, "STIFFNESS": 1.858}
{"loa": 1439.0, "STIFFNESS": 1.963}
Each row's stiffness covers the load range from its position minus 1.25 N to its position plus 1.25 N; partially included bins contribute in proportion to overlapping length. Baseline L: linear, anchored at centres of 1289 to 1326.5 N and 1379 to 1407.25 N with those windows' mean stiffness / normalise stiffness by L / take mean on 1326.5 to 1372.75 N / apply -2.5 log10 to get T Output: -0.056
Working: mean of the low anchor 1.74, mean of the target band 1.82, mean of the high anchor 1.72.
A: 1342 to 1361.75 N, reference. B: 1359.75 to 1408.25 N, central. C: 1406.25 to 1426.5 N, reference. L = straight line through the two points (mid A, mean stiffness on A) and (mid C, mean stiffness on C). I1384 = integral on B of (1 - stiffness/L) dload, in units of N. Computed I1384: 3.6 N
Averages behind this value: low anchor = 1.92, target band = 1.74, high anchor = 1.83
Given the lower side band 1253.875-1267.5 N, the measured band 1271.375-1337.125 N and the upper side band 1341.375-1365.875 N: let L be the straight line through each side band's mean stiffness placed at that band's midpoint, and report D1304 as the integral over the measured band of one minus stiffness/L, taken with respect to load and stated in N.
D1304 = 3.08 N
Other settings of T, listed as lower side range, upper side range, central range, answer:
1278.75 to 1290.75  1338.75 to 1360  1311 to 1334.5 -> 0.03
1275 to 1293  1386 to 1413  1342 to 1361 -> -0.14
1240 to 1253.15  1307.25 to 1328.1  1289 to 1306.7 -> 0.02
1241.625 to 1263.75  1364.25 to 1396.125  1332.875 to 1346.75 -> -0.05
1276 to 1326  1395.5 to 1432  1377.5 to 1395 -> 0.04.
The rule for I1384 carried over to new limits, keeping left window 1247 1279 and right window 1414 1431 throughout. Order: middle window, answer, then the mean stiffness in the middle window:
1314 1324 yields -0.27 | 1.79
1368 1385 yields 0.69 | 1.73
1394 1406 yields 0.88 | 1.7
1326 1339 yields 0.21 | 1.73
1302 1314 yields -0.24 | 1.76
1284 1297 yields 0.37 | 1.66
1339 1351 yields -1.36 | 1.97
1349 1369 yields -0.58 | 1.84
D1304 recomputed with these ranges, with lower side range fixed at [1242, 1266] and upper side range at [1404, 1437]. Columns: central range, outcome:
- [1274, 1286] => 0.7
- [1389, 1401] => 0.6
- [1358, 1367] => 0.2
